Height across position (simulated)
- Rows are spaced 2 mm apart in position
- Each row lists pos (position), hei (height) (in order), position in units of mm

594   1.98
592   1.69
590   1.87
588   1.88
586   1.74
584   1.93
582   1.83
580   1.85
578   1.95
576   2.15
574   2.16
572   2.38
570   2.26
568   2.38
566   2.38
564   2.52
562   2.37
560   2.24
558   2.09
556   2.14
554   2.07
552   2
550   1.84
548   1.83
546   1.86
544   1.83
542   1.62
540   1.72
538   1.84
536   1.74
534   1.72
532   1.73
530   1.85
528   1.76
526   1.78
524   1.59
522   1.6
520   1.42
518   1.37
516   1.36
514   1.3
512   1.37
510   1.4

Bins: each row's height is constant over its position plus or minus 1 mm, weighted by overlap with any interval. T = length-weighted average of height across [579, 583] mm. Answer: 1.84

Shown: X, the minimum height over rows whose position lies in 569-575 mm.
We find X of 2.16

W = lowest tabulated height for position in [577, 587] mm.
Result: 1.74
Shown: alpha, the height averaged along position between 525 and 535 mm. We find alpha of 1.77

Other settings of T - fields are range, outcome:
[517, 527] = 1.55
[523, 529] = 1.71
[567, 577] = 2.27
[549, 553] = 1.92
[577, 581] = 1.9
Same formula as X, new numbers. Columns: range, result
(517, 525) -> 1.37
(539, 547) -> 1.62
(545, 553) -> 1.83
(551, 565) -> 2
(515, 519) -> 1.36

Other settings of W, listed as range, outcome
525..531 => 1.76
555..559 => 2.09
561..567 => 2.37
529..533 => 1.73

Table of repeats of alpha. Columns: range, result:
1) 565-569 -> 2.38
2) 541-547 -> 1.77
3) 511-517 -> 1.34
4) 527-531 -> 1.81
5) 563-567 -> 2.45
